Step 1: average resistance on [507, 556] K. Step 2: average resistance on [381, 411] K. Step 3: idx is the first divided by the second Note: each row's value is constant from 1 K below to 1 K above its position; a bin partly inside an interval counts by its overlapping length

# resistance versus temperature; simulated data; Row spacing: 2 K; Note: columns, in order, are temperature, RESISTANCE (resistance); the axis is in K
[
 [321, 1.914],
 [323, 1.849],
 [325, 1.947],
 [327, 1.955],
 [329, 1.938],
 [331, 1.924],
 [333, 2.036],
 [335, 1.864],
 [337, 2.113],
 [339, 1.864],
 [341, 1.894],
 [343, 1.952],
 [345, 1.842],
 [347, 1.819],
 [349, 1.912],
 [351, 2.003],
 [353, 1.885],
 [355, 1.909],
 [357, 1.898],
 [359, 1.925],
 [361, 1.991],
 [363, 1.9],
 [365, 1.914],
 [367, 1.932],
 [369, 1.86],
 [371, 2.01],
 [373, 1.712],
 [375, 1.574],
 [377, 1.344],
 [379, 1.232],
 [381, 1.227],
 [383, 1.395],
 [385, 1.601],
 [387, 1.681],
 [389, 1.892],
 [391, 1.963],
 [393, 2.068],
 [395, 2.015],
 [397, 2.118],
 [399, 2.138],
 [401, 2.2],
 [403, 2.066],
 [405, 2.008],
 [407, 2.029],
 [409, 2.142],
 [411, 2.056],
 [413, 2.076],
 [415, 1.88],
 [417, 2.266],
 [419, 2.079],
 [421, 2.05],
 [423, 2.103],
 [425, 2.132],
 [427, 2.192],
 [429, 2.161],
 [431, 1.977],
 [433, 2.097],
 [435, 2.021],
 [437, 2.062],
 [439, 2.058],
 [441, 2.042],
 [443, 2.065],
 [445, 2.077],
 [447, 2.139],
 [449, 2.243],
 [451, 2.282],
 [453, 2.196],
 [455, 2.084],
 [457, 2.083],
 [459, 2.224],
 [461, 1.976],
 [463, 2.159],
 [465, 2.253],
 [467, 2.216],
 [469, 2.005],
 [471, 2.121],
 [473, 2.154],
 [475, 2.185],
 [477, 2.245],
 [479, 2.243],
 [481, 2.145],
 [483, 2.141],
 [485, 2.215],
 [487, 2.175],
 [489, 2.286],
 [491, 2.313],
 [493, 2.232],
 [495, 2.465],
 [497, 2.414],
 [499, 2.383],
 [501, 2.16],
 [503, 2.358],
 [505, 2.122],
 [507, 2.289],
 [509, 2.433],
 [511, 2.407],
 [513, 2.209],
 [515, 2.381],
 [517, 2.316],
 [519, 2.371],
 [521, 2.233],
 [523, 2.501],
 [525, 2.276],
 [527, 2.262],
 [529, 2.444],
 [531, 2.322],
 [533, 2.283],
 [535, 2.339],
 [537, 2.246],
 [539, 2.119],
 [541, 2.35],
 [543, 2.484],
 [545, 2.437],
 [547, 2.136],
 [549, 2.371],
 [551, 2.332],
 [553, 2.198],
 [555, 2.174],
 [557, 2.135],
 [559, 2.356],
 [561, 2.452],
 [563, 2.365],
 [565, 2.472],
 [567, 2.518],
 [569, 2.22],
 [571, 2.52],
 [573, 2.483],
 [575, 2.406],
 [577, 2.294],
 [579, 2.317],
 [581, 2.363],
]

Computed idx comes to 1.2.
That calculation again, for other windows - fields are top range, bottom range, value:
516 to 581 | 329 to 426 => 1.23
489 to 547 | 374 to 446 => 1.19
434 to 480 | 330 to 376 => 1.12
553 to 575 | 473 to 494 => 1.07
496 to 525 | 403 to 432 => 1.12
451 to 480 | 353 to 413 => 1.16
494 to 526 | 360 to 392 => 1.37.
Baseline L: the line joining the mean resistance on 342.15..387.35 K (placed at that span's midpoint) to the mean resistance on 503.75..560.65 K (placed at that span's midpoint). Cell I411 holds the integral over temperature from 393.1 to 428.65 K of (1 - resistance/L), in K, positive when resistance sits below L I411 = -3.35 K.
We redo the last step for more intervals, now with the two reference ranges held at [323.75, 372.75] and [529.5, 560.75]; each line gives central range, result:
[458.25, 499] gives -0.8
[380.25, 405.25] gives 1.6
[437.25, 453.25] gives -0.2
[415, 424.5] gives -0.2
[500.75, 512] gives -0.4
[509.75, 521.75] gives -0.5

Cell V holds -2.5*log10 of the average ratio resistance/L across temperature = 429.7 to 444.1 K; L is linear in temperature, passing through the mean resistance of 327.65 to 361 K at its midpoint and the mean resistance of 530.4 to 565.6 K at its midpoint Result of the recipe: 0.03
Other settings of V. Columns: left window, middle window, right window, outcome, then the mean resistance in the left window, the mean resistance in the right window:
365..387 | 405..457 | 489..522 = -0.104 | 1.61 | 2.32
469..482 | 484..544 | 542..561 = -0.037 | 2.17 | 2.3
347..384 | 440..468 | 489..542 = -0.030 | 1.76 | 2.32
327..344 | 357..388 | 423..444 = 0.179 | 1.95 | 2.08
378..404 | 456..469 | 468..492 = -0.014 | 1.82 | 2.19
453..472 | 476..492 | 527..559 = -0.024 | 2.13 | 2.29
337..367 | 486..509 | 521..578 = -0.034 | 1.92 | 2.34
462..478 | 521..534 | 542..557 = -0.038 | 2.17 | 2.29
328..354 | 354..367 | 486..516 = 0.028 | 1.93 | 2.31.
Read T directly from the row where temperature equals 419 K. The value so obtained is 2.079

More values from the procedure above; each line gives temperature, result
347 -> 1.819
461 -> 1.976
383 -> 1.395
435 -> 2.021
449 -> 2.243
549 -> 2.371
